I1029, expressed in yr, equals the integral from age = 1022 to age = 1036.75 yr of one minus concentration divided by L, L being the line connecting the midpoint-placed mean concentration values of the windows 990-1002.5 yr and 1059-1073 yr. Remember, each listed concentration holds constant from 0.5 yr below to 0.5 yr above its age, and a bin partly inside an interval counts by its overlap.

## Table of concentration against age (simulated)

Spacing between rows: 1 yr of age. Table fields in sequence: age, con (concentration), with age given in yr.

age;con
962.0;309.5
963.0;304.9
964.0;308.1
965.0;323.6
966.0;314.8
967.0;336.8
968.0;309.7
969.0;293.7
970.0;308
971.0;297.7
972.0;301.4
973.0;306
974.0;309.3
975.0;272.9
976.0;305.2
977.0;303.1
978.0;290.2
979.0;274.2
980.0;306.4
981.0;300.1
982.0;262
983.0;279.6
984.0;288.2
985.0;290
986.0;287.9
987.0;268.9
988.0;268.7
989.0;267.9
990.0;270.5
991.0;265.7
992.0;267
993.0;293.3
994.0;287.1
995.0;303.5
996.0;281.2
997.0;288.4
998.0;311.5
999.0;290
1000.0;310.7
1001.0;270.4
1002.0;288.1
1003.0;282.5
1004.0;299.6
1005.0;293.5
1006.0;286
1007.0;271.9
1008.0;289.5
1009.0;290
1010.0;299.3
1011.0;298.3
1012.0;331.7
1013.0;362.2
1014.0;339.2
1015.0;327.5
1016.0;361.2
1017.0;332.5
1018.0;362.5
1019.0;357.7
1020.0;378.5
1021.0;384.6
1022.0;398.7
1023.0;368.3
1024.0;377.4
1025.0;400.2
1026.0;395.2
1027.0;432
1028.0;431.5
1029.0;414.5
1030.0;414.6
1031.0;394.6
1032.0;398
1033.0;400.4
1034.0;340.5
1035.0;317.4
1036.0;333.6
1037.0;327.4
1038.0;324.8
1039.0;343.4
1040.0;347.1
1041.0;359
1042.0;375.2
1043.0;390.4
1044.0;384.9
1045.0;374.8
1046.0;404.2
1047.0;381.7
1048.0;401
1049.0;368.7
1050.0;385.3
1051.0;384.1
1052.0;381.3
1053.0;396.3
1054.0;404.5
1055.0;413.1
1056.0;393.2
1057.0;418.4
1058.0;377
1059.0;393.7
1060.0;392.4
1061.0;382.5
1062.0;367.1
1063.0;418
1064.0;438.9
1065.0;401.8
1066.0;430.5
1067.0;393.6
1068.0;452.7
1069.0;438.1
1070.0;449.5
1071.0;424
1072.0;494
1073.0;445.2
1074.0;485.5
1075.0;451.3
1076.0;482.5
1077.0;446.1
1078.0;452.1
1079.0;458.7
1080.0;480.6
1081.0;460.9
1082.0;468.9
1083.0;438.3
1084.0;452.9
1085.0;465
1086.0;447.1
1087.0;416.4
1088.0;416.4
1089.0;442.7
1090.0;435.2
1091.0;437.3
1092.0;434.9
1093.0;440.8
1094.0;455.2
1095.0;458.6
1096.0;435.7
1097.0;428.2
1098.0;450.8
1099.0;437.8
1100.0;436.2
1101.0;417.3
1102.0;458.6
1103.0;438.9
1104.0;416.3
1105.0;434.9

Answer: -1.5 yr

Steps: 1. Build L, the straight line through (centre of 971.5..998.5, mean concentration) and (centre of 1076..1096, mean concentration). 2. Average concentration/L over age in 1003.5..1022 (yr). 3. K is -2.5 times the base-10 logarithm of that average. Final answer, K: 0.014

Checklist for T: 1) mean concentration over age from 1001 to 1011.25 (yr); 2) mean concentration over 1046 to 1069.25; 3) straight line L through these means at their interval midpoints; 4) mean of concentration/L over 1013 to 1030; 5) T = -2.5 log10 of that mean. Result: -0.18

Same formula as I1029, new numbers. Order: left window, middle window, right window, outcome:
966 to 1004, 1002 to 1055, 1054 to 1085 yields 0.71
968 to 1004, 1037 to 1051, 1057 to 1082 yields 0.68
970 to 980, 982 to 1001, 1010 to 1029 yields 2.33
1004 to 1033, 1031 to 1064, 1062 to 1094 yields 1.71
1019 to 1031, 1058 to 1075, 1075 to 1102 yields 0.19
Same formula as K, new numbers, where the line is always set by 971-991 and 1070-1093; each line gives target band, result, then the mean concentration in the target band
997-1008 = 0.112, 290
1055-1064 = 0.050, 396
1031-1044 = 0.064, 357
